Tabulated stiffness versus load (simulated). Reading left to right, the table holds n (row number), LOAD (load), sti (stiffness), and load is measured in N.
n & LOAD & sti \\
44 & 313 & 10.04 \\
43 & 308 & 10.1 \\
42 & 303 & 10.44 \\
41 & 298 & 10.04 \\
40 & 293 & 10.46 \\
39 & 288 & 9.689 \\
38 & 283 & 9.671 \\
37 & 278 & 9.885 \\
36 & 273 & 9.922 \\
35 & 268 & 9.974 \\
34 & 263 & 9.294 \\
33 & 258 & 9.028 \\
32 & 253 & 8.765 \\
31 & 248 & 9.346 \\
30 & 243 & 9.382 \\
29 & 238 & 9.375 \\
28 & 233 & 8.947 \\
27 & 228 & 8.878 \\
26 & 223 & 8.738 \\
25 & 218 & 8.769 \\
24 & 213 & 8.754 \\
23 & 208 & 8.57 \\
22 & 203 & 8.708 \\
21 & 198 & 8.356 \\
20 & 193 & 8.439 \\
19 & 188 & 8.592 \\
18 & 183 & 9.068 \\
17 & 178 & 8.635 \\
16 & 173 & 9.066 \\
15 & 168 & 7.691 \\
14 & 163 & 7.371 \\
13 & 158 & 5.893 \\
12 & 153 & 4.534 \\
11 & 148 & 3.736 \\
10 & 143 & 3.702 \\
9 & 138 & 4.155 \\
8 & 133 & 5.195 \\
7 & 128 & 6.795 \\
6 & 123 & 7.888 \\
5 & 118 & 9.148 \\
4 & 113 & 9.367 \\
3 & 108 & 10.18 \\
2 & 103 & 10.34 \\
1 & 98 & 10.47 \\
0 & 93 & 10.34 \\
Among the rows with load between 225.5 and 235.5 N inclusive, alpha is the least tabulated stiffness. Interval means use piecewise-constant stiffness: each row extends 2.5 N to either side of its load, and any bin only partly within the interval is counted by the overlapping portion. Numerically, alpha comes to 8.878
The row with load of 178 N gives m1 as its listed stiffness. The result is 8.635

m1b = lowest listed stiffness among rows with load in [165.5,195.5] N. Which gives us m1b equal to 7.691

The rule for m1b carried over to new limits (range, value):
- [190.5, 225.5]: 8.356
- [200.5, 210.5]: 8.57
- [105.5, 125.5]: 7.888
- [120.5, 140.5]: 4.155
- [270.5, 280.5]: 9.885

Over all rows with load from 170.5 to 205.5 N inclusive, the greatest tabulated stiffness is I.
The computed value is 9.068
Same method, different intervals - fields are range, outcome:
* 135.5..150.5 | 4.155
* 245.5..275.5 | 9.974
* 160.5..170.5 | 7.691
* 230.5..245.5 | 9.382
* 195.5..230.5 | 8.878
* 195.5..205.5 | 8.708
